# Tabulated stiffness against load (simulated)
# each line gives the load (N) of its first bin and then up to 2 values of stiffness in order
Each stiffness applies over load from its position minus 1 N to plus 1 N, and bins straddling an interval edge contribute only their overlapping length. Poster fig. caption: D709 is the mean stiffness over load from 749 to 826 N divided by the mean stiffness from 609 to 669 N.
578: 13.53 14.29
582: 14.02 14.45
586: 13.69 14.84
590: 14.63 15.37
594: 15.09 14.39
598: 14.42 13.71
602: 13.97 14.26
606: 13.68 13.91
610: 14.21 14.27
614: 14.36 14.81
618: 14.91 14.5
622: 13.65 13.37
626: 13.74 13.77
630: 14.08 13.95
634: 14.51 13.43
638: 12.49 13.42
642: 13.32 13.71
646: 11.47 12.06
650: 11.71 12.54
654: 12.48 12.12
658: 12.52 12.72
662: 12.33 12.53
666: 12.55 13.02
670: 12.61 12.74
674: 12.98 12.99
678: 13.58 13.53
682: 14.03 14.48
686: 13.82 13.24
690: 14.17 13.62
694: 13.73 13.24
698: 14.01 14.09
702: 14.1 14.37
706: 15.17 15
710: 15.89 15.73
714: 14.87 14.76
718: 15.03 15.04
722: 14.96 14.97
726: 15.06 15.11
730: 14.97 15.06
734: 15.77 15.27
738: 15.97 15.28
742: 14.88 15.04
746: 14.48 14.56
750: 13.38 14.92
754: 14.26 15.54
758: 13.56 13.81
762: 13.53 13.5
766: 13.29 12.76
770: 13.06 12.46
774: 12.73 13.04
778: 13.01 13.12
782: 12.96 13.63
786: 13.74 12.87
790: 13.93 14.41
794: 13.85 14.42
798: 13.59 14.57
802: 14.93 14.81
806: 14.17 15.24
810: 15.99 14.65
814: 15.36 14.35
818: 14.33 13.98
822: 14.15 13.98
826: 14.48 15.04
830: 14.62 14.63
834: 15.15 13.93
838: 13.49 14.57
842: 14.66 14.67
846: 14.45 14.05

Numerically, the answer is 1.1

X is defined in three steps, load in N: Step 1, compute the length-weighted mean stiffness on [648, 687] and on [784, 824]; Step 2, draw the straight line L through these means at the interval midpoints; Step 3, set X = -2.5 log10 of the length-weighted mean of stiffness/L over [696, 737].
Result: -0.115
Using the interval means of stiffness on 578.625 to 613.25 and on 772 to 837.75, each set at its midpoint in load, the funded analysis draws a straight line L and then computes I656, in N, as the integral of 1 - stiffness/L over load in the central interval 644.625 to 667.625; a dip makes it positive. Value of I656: 3.1 N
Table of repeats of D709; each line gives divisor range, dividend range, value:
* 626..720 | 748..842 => 1.04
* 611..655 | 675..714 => 1.05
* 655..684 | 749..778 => 1.05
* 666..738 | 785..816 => 1.01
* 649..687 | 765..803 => 1.05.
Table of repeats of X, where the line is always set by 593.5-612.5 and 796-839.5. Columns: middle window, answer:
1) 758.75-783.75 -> 0.105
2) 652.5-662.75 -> 0.148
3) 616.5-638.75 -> 0.024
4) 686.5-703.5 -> 0.041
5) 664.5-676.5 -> 0.119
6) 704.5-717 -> -0.062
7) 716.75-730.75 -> -0.047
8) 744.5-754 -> 0.004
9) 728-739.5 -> -0.072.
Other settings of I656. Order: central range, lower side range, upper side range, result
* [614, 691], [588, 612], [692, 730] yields 6.6 N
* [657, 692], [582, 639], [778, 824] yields 2.4 N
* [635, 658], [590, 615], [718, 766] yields 2.9 N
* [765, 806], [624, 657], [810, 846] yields 1.8 N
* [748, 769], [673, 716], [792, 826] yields 0.7 N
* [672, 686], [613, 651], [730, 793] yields 0.2 N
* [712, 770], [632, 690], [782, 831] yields -3.7 N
